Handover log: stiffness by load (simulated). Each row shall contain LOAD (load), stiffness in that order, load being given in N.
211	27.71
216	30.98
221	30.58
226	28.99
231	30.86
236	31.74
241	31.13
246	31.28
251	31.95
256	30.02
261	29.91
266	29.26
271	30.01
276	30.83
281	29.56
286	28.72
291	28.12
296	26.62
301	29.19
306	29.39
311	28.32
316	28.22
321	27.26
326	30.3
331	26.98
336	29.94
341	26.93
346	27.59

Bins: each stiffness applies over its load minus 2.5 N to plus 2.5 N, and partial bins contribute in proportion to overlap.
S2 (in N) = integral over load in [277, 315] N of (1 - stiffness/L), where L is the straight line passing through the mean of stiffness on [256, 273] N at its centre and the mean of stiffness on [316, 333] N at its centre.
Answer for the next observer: 0.4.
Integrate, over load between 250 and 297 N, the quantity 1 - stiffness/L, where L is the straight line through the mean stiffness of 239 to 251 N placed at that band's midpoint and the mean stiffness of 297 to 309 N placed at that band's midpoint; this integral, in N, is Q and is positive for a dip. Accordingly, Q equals 1.0 N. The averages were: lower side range 31.4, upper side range 28.9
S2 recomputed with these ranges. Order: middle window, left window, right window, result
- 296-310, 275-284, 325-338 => 0.38 N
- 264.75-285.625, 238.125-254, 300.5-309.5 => 0.34 N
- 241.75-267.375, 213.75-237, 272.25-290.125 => -0.45 N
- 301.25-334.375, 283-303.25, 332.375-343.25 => -0.29 N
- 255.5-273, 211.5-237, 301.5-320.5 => -0.15 N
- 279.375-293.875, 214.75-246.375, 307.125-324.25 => 0.17 N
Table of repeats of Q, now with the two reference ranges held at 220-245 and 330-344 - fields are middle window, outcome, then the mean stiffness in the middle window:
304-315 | 0.00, 28.7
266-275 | -0.06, 29.9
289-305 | 0.52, 28.1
